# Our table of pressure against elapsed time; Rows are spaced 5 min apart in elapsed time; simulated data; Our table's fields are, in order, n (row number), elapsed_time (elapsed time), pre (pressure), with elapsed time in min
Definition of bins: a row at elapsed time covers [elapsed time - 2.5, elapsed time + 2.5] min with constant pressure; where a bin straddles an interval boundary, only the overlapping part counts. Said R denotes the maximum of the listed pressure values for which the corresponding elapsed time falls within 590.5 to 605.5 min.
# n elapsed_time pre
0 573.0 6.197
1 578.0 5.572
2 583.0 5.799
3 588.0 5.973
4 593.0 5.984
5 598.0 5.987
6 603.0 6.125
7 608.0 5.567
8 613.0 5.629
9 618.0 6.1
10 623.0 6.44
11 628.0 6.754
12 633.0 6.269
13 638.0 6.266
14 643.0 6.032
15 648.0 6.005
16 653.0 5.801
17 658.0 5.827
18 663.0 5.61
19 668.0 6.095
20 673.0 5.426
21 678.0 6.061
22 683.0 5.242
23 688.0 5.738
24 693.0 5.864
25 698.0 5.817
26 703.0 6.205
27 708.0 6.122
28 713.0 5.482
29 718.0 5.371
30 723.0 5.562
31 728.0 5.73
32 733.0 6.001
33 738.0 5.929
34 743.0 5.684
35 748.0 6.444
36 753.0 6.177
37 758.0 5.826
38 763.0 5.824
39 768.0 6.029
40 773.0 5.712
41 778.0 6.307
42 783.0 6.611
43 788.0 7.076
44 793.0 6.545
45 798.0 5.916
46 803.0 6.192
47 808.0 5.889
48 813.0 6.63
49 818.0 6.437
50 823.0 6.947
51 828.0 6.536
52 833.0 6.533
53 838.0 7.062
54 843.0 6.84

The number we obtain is 6.125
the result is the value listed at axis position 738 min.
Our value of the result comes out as 5.929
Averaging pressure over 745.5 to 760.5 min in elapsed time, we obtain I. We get 6.15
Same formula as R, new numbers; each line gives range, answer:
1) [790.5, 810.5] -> 6.545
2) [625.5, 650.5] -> 6.754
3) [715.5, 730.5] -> 5.73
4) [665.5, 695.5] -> 6.095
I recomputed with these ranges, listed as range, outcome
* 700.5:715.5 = 5.94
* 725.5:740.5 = 5.89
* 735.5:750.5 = 6.02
